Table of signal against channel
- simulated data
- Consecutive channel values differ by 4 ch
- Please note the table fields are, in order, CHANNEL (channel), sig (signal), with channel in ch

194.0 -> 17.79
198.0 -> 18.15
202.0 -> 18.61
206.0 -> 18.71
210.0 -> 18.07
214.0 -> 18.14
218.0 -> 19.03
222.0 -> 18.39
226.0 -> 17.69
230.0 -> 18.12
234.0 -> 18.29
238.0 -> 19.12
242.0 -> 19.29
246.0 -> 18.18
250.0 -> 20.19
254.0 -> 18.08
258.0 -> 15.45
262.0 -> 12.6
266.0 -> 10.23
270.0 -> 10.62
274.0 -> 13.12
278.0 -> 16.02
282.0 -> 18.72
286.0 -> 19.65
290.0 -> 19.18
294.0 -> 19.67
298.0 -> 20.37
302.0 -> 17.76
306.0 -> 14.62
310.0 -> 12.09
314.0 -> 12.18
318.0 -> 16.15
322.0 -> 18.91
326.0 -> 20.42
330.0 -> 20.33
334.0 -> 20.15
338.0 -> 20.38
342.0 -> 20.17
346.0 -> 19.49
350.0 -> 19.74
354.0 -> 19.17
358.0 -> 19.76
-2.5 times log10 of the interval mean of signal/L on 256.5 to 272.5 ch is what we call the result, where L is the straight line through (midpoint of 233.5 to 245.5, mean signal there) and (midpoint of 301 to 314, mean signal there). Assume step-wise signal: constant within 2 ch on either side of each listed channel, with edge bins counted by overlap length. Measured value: 0.377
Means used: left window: 18.9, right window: 14.2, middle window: 12.2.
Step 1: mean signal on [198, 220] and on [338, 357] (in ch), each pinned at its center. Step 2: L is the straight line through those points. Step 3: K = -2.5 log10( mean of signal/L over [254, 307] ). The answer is 0.19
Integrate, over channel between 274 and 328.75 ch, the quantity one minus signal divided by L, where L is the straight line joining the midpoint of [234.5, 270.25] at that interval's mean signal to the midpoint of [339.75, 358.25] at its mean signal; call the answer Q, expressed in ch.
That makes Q 2.3 ch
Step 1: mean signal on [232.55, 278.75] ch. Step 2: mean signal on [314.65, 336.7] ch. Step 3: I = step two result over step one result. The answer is 1.18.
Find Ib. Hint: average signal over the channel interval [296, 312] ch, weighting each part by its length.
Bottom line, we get 16.2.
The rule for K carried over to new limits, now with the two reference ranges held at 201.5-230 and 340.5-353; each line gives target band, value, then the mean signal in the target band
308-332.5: 0.16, 16.8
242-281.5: 0.22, 15.3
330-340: -0.04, 20.3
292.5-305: 0.02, 18.9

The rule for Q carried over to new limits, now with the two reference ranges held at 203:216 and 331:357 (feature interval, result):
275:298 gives 0.79 ch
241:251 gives -0.20 ch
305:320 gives 4.46 ch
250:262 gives 1.41 ch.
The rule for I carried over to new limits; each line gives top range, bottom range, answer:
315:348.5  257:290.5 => 1.30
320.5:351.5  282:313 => 1.14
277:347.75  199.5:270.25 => 1.05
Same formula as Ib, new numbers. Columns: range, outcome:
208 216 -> 18.1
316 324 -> 17.5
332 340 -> 20.3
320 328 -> 19.7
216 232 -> 18.3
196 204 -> 18.4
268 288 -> 15.6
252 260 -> 16.8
